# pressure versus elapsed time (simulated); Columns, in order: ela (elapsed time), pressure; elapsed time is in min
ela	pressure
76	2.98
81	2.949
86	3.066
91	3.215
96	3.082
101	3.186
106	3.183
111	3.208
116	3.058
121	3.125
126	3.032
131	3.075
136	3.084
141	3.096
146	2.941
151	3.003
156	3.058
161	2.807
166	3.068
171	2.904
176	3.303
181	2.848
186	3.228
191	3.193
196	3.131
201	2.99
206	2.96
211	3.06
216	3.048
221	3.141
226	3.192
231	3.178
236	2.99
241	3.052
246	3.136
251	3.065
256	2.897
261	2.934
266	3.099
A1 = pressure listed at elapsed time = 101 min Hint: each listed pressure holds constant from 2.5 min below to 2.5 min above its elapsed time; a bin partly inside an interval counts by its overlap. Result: 3.186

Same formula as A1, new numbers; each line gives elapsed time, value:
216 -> 3.048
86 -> 3.066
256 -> 2.897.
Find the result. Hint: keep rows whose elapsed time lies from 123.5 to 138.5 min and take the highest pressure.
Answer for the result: 3.084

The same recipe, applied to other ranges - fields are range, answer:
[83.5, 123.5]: 3.215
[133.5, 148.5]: 3.096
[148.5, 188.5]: 3.303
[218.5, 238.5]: 3.192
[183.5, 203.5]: 3.228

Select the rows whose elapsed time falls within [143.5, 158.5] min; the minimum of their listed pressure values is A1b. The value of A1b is 2.941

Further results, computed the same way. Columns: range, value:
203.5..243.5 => 2.96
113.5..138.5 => 3.032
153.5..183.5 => 2.807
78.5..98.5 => 2.949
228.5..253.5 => 2.99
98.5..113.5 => 3.183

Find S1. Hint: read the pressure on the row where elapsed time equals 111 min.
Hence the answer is 3.208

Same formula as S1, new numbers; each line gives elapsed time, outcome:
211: 3.06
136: 3.084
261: 2.934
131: 3.075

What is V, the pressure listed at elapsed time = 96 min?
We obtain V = 3.082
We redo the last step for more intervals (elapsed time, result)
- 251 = 3.065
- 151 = 3.003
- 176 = 3.303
